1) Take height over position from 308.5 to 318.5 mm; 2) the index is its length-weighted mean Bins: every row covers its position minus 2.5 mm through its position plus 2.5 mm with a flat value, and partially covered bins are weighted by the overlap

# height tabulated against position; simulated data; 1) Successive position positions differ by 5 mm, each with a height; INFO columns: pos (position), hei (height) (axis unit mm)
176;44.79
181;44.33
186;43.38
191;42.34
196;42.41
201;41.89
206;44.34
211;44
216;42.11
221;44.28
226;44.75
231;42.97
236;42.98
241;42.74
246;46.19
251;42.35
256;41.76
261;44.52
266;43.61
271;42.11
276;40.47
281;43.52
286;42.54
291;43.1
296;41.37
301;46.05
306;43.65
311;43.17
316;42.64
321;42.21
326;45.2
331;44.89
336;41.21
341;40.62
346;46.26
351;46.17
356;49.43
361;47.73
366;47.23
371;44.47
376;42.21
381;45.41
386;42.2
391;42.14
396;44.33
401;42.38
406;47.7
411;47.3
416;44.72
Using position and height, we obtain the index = 42.9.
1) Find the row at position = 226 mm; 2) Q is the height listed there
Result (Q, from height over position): 44.75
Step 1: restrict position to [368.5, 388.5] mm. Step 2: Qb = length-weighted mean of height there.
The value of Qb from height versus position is 43.6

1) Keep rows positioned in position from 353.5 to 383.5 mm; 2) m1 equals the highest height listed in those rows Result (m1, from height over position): 49.43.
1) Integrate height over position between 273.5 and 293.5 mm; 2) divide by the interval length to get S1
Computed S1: 42.4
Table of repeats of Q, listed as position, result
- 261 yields 44.52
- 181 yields 44.33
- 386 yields 42.2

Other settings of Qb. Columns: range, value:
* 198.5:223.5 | 43.3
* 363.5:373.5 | 45.9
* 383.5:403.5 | 42.8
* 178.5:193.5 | 43.4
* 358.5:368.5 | 47.5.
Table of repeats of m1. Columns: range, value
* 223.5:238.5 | 44.75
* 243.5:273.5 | 46.19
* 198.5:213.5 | 44.34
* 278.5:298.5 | 43.52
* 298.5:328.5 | 46.05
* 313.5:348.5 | 46.26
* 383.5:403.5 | 44.33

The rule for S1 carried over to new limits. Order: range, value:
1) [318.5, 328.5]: 43.7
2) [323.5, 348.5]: 43.6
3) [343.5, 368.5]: 47.4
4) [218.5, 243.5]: 43.5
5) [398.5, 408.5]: 45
